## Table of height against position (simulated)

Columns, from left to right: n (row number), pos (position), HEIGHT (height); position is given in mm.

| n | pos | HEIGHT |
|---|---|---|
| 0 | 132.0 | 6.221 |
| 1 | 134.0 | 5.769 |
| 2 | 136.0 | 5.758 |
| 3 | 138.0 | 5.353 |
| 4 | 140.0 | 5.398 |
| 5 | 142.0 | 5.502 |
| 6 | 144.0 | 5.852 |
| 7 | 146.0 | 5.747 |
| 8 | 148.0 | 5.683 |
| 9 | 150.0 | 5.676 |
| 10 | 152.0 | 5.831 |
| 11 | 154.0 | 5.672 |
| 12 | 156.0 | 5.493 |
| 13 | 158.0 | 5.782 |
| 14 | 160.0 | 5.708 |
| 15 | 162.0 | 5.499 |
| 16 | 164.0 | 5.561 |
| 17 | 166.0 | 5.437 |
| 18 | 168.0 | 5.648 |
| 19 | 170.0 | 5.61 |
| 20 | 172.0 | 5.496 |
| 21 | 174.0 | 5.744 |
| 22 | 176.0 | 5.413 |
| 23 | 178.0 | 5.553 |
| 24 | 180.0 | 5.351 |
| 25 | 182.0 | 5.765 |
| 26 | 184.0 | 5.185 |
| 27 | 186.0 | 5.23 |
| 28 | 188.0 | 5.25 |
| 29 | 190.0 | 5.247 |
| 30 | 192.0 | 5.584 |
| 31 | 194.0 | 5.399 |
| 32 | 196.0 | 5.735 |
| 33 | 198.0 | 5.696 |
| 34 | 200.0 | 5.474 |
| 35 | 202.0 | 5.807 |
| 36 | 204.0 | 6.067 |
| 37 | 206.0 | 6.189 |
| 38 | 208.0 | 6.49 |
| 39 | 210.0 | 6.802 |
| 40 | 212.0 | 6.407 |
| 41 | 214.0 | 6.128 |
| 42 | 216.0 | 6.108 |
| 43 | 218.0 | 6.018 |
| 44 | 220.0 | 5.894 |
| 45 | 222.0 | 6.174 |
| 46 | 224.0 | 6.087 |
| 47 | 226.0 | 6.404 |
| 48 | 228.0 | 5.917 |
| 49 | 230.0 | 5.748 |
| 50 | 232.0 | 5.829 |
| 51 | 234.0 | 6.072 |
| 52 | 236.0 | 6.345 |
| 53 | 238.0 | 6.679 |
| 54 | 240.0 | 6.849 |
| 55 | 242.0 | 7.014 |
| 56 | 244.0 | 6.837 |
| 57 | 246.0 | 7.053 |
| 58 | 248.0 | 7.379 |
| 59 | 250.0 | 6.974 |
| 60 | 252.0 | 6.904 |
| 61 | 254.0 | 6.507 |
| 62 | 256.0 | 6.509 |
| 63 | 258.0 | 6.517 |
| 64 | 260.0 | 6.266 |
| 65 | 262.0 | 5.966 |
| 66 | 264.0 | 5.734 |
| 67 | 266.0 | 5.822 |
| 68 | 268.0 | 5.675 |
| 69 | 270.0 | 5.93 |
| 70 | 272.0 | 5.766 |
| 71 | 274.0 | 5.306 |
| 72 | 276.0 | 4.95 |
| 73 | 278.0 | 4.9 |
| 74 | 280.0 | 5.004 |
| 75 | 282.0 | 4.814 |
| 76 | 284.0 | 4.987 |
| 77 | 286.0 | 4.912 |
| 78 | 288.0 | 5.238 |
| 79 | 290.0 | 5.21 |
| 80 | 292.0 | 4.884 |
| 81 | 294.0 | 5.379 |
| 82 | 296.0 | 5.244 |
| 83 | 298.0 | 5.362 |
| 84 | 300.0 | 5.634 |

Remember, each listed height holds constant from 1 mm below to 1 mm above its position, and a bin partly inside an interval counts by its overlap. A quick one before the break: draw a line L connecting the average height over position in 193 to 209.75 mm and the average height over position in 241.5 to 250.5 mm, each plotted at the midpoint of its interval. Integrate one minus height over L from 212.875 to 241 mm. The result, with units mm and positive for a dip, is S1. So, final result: 1.7 mm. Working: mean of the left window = 5.9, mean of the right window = 7.06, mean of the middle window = 6.16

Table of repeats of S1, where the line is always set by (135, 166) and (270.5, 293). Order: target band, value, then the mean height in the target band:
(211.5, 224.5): -1.8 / 6.11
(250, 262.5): -3.1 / 6.51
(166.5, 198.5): 0.1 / 5.49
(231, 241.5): -2.2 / 6.39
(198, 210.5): -1.5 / 6.08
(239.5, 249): -3.2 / 7.04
